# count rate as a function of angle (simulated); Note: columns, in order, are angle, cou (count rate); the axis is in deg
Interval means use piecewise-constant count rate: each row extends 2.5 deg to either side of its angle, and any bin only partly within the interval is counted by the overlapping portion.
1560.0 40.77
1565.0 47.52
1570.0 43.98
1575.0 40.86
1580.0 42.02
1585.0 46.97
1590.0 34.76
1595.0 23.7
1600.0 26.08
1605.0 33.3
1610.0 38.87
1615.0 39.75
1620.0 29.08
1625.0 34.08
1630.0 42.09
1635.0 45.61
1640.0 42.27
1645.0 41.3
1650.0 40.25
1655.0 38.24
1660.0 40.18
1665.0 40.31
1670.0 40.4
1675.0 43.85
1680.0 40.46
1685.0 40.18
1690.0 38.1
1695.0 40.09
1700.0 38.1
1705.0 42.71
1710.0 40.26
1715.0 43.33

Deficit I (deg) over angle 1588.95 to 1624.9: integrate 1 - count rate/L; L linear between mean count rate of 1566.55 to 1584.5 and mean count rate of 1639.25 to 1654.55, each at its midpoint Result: 8.4 deg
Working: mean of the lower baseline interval 43.1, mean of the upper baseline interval 40.8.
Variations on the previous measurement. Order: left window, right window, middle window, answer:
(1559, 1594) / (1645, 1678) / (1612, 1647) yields 1.59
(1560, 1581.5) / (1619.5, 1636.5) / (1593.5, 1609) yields 4.40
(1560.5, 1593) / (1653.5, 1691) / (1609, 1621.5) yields 1.63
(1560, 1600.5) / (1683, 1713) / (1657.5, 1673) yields -0.28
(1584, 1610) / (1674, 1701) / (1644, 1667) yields -1.56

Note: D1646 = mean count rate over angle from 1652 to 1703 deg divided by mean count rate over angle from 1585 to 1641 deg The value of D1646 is 1.12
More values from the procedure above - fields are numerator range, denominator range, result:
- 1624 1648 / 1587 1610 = 1.34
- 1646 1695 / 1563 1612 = 1.07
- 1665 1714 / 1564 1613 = 1.08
